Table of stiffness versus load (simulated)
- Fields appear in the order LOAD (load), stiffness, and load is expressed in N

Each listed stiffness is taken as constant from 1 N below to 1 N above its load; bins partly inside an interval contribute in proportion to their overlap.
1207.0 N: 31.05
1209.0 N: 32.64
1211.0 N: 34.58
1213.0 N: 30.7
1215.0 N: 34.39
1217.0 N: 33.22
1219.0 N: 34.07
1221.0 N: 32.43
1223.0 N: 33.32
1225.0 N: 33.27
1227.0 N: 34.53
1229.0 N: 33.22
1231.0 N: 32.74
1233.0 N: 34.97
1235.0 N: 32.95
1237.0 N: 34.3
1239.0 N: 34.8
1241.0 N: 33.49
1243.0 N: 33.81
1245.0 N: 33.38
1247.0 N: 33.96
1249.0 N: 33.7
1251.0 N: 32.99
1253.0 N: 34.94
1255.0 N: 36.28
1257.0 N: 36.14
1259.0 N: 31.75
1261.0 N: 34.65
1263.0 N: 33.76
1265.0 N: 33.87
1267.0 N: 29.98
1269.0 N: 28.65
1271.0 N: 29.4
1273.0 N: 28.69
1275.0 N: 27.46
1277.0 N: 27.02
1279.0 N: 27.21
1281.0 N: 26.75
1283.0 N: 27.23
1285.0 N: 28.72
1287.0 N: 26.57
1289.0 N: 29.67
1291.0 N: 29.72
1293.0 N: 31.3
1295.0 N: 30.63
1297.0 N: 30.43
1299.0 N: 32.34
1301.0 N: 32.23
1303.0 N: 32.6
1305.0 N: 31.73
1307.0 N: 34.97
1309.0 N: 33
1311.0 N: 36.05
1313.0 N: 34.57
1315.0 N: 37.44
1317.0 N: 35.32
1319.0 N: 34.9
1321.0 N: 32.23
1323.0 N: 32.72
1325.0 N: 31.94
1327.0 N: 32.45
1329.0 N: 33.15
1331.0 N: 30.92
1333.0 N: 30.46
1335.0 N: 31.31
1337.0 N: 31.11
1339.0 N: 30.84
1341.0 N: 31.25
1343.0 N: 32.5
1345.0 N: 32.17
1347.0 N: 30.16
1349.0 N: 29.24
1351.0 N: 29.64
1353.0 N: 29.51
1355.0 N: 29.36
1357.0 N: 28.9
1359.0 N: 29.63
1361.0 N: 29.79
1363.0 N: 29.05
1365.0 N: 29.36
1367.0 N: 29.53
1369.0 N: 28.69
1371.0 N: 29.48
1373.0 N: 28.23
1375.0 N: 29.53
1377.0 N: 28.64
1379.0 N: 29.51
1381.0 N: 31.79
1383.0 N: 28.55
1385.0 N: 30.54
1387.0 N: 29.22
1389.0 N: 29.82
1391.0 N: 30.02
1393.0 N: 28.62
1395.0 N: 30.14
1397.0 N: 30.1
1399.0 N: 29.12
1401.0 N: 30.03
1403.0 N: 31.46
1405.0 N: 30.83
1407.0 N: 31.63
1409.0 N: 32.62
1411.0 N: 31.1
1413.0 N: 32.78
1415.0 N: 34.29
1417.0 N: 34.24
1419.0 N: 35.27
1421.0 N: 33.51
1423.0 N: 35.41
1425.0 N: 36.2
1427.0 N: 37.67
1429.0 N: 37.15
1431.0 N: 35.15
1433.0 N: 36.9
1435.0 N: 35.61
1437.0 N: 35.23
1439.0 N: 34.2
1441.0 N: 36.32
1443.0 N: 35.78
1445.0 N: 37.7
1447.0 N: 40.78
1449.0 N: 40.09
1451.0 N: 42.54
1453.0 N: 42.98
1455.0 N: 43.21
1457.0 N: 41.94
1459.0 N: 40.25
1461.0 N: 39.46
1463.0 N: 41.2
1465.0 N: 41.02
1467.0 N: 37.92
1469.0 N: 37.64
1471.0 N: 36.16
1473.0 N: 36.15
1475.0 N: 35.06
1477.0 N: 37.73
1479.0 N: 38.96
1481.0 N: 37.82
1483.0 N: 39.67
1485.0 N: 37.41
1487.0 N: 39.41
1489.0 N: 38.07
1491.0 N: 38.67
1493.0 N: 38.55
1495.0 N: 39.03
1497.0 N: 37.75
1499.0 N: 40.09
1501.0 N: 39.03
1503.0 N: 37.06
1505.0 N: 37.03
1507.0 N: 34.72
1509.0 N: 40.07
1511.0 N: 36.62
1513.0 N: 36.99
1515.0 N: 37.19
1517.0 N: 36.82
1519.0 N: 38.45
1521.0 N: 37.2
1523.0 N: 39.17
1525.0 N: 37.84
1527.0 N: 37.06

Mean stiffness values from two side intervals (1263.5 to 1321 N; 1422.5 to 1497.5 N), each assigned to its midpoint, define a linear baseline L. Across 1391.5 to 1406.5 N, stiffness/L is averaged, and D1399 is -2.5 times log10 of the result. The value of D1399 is 0.18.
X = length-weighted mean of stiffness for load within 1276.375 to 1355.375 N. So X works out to 31.3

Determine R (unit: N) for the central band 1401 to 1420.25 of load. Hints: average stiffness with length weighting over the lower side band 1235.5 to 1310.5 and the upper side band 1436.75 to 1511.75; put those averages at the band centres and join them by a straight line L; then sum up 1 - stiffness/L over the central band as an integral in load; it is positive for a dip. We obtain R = 2.0 N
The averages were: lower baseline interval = 31.6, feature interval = 32.6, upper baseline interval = 38.5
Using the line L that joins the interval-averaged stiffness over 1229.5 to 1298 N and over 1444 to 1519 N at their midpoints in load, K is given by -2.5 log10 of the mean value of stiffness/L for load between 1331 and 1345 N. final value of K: 0.09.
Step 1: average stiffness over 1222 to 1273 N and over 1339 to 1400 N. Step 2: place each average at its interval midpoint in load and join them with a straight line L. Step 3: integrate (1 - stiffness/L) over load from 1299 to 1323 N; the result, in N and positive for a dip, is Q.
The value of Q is -1.9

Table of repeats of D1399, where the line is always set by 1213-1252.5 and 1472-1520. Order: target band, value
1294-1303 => 0.103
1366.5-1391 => 0.216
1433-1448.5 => 0.009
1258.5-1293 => 0.163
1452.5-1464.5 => -0.116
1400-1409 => 0.168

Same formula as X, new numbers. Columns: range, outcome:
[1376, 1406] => 29.9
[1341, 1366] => 30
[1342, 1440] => 31.5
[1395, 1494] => 36.5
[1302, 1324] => 34.1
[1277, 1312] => 30.6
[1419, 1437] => 35.9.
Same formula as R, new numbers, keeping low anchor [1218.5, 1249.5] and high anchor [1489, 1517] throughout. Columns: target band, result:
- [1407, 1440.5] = 1.7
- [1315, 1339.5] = 1.8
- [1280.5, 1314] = 3.4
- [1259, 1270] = 0.6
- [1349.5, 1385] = 6.3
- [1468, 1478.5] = 0.2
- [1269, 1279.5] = 1.9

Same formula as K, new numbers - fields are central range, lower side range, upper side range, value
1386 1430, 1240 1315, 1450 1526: 0.12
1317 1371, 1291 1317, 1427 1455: 0.12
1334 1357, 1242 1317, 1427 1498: 0.12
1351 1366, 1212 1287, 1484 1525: 0.18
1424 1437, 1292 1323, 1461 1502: 0.02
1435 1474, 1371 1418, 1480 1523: -0.12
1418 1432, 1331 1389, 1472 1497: -0.05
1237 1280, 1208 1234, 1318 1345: 0.02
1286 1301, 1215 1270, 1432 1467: 0.16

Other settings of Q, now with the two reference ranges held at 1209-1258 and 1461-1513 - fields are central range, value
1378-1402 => 4.4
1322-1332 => 0.9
